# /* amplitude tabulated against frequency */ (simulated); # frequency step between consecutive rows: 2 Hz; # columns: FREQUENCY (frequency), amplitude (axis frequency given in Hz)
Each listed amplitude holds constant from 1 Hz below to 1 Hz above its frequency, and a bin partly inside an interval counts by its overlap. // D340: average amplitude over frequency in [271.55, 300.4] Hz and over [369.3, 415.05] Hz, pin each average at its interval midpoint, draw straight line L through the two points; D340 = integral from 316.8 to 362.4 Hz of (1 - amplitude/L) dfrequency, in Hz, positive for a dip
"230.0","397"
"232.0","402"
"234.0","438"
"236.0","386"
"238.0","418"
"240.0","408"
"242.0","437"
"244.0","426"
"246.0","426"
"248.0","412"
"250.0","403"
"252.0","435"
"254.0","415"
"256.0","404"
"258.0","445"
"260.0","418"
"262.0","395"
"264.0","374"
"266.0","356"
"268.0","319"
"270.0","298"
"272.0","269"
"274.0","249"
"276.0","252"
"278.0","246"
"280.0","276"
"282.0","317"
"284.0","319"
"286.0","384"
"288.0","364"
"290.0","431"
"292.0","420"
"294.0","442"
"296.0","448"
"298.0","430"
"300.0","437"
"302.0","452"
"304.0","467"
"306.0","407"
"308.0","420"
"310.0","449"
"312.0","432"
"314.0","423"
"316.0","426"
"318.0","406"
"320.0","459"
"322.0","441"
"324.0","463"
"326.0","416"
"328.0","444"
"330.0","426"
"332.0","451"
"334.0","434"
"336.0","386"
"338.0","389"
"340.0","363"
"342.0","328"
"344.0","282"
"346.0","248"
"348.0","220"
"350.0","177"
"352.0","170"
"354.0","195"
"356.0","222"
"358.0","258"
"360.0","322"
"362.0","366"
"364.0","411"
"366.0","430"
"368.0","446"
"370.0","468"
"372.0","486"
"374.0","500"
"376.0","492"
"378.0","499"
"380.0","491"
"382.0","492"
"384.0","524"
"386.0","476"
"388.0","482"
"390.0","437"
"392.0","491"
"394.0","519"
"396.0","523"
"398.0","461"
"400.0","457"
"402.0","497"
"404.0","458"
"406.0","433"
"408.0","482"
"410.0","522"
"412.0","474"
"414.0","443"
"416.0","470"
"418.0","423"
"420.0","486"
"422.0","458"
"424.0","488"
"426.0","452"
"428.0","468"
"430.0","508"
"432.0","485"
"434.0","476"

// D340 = 7.9 Hz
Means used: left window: 352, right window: 483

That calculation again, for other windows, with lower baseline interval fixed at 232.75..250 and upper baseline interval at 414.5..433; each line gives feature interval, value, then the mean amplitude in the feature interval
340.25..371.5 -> 10.0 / 307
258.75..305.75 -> 7.1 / 365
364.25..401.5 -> -1.8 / 481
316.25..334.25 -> 0.2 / 437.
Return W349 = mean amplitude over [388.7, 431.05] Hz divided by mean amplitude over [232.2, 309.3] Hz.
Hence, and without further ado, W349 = 1.23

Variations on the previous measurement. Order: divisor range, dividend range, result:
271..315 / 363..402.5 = 1.26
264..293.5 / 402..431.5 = 1.45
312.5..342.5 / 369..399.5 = 1.17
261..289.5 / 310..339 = 1.35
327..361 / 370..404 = 1.56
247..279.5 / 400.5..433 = 1.33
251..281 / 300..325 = 1.27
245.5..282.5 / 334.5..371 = 0.90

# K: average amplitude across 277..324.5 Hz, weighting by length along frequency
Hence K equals 406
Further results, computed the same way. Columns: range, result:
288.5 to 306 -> 437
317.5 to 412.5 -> 413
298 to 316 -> 435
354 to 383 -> 412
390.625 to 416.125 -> 479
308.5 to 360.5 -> 356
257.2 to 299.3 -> 355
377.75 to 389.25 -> 492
